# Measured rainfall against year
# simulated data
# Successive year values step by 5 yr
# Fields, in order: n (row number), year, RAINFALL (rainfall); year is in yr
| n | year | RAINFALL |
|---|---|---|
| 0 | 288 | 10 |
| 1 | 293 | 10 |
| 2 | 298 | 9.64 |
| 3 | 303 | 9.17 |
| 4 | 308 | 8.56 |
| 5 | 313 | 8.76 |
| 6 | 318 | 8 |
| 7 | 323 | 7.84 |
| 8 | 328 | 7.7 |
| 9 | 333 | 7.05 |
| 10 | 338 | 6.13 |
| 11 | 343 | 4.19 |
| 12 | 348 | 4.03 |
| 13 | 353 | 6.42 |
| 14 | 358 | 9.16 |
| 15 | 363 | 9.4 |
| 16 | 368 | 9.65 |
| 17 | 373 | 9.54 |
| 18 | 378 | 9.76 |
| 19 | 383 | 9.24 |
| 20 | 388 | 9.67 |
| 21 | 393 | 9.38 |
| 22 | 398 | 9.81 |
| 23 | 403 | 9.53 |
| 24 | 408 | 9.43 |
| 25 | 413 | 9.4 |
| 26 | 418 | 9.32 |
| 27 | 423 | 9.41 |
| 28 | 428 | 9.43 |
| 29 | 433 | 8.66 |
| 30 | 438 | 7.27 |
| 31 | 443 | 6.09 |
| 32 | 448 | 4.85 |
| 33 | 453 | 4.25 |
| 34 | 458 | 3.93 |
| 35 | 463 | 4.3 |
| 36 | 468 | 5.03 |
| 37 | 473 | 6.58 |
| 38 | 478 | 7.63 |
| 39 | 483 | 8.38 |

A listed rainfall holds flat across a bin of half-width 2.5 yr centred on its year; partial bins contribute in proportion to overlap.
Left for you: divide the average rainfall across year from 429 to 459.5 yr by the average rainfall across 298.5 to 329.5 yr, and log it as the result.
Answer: 0.72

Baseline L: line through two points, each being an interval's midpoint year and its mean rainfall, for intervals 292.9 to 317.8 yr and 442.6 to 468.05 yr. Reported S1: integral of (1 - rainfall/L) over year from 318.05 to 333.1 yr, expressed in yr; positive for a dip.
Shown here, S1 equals 1.4 yr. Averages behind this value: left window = 9.04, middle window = 7.68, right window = 4.6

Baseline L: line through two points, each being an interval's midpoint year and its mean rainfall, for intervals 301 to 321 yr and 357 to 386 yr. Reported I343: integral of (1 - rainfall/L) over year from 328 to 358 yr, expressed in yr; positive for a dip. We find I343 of 10.0 yr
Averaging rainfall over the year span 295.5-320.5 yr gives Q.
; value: 8.83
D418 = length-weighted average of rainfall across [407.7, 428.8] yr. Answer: 9.39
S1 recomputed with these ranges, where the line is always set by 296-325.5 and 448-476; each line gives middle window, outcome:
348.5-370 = -2.33 yr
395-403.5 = -4.30 yr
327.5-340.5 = 1.98 yr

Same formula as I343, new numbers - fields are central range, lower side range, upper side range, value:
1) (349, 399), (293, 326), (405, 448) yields -2.7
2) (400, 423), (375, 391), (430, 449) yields -3.4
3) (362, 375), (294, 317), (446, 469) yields -4.4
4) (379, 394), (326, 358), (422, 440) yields -4.2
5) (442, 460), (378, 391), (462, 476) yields 4.8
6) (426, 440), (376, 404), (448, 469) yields -4.7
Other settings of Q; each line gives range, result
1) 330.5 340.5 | 6.59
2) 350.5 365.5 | 8.33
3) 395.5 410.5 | 9.59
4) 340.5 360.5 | 5.95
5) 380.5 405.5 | 9.53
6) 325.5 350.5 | 5.82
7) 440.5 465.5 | 4.68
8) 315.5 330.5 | 7.85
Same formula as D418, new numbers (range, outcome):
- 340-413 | 8.53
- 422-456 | 6.99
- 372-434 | 9.45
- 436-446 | 6.56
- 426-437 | 8.79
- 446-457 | 4.45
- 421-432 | 9.32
